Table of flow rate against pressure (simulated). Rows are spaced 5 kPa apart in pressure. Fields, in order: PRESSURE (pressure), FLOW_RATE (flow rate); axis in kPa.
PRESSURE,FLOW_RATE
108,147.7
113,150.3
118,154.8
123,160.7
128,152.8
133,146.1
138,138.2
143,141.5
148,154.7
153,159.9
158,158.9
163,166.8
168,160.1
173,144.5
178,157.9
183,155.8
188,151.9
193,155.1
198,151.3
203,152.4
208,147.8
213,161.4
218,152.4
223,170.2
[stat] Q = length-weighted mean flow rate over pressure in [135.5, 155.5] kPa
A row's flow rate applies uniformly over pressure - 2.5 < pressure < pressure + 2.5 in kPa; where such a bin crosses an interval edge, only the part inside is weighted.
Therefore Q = 149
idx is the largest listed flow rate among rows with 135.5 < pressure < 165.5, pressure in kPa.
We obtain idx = 166.8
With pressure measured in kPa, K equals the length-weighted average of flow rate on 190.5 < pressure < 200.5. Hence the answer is 153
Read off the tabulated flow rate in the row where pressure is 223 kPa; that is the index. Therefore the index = 170.2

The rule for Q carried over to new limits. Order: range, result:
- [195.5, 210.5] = 150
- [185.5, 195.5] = 154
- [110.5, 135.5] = 153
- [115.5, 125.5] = 158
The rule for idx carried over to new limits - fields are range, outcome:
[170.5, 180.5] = 157.9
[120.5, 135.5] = 160.7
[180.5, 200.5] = 155.8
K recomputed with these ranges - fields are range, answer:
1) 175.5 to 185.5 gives 157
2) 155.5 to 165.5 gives 163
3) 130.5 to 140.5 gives 142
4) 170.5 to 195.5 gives 153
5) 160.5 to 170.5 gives 163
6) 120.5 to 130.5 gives 157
